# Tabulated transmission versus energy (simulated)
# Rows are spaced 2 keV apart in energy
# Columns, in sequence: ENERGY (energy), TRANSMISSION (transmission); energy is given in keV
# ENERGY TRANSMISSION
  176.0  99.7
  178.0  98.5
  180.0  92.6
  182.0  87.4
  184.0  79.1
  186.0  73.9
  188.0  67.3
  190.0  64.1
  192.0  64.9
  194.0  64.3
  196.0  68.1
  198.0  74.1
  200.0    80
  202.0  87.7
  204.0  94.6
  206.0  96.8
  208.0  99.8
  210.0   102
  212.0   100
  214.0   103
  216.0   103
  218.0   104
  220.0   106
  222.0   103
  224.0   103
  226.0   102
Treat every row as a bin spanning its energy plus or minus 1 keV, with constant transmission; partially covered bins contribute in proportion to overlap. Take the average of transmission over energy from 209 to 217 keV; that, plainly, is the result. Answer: 102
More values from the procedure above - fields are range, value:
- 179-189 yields 80.1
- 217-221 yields 105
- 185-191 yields 68.4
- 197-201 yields 77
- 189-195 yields 64.4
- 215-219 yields 104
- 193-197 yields 66.2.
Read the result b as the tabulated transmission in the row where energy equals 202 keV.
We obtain 87.7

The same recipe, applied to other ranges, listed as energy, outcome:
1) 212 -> 100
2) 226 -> 102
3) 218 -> 104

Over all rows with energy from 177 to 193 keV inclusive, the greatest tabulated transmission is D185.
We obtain 98.5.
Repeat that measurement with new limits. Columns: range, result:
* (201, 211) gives 102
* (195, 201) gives 80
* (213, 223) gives 106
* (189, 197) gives 68.1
